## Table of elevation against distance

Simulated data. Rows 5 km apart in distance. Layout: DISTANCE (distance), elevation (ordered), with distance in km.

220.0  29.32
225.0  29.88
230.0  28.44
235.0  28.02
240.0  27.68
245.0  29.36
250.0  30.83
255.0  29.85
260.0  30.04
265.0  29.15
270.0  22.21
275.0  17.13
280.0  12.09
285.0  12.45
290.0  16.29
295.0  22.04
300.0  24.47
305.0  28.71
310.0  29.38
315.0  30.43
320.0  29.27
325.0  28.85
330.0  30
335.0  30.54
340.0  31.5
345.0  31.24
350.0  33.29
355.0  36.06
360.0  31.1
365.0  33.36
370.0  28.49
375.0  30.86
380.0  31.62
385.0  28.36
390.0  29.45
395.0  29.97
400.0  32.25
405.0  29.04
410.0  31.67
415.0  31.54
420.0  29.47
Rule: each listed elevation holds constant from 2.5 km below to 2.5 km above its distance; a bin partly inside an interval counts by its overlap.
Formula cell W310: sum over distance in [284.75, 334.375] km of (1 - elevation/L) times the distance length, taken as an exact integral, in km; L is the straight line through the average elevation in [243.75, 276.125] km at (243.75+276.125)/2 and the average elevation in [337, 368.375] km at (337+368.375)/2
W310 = 7.02 km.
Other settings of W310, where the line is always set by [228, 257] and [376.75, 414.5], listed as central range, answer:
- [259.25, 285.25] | 7.73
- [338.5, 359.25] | -2.04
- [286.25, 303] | 5.09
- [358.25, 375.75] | -0.47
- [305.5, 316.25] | 0.01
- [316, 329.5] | 0.18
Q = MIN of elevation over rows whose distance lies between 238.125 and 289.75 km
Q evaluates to 12.09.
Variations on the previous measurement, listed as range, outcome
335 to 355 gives 30.54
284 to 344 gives 12.45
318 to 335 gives 28.85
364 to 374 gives 28.49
